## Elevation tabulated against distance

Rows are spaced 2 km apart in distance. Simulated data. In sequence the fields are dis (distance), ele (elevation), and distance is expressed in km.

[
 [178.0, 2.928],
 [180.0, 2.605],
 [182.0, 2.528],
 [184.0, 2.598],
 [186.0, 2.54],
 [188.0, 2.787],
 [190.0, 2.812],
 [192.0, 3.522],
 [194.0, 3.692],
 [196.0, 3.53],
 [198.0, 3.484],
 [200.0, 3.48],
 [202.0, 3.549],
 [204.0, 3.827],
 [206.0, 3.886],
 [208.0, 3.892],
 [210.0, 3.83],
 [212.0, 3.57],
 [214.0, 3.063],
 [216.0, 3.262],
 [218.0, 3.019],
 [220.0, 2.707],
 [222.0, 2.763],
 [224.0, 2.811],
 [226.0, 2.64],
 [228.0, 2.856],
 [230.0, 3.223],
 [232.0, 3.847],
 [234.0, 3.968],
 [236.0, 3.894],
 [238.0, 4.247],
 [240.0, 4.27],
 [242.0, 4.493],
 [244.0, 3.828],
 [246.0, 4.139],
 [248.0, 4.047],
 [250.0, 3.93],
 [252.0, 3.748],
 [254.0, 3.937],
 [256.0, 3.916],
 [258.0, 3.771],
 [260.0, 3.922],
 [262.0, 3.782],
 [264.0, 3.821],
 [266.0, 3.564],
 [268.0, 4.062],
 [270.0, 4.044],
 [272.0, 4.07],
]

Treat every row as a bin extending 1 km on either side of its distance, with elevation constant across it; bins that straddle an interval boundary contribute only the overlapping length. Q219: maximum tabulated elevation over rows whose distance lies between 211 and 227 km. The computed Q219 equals 3.57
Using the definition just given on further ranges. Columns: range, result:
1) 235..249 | 4.493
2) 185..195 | 3.692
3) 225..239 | 4.247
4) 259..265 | 3.922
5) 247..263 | 4.047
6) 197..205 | 3.827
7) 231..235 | 3.968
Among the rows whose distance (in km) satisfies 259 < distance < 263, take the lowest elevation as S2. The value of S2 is 3.782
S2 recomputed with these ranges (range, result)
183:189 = 2.54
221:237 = 2.64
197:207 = 3.48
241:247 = 3.828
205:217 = 3.063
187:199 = 2.787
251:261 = 3.748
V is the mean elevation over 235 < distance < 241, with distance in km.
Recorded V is 4.14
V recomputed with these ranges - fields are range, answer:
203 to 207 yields 3.86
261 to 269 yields 3.81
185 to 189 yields 2.66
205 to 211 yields 3.87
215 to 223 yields 2.94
